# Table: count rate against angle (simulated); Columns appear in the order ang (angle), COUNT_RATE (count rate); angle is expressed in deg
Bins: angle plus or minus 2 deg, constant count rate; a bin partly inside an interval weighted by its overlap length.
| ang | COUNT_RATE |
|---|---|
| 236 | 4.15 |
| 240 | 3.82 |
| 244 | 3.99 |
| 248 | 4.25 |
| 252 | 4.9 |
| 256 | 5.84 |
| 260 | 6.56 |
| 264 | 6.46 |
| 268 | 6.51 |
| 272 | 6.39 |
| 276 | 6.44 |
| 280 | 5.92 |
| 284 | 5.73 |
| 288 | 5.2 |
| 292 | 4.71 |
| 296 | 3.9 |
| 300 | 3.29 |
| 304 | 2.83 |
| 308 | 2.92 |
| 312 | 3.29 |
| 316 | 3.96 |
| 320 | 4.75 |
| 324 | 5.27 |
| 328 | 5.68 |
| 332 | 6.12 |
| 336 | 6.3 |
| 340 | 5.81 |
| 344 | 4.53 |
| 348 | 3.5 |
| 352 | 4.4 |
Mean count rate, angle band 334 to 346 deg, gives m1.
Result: 5.55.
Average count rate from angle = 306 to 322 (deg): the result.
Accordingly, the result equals 3.73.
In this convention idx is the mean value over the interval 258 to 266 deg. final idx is 6.51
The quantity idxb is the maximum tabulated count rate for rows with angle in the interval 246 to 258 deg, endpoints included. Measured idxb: 5.84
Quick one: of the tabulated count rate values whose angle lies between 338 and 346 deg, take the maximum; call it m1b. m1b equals 5.81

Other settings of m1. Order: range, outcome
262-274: 6.45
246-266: 5.6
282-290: 5.46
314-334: 5.16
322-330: 5.47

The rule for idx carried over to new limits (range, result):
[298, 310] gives 3.01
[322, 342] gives 5.84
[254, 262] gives 6.2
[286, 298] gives 4.6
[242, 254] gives 4.38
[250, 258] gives 5.37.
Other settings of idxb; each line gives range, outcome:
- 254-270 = 6.56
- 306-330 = 5.68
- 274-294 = 6.44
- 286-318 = 5.2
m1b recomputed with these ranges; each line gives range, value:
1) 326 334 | 6.12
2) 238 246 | 3.99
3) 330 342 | 6.3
